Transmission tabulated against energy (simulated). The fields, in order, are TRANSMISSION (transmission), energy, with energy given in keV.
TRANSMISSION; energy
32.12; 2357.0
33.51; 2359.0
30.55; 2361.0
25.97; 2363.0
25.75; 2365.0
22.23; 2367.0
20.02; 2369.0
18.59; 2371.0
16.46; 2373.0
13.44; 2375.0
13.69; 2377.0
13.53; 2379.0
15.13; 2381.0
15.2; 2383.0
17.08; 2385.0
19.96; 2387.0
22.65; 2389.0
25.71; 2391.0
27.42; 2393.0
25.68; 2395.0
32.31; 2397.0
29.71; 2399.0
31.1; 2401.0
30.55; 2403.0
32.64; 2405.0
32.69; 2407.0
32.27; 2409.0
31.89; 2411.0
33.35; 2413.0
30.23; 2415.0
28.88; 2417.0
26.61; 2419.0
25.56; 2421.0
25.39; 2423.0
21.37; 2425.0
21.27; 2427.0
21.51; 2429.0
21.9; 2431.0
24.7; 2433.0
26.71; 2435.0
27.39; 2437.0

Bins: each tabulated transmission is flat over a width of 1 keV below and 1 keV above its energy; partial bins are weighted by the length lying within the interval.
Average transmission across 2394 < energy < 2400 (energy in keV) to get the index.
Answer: 29.2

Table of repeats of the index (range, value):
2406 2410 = 32.5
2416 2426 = 25.6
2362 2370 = 23.5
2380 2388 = 16.8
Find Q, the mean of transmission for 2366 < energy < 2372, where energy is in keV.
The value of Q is 20.3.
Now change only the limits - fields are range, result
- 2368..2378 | 16.4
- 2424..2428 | 21.3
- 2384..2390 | 19.9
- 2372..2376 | 14.9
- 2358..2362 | 32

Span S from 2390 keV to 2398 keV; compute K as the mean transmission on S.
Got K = 27.8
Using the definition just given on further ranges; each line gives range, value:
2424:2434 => 22.1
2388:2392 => 24.2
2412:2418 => 30.8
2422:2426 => 23.4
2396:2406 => 31.3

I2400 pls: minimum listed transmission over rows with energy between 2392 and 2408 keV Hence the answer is 25.68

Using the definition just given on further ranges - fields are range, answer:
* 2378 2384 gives 13.53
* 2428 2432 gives 21.51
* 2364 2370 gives 20.02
